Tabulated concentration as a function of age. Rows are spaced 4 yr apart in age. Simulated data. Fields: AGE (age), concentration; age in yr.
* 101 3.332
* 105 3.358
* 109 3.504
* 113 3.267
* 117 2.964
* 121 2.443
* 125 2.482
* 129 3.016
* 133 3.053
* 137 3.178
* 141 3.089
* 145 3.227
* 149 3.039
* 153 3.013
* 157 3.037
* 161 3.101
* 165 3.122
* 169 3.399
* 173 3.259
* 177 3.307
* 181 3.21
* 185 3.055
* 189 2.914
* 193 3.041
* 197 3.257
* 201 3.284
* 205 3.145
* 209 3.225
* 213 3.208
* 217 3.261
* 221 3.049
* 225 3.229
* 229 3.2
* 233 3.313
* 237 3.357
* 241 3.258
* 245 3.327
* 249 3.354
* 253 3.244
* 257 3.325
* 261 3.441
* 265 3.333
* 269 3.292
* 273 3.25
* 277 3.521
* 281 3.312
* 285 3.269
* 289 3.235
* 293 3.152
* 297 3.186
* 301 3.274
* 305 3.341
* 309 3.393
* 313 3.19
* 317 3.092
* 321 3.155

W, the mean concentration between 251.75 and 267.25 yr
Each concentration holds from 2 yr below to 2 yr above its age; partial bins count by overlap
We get 3.34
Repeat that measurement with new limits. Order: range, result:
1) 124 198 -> 3.1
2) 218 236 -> 3.21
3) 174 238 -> 3.19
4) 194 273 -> 3.27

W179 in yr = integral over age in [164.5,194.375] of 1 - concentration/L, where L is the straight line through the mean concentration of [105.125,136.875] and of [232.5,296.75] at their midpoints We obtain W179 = -0.4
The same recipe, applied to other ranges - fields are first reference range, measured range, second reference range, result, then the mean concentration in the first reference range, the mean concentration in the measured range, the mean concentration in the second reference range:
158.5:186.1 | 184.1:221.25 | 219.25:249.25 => 0.9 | 3.21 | 3.15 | 3.26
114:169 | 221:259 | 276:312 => -1.1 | 3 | 3.28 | 3.29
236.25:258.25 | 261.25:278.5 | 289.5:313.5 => -0.3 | 3.31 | 3.35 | 3.26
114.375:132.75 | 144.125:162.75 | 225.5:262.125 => -1.1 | 2.78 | 3.07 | 3.31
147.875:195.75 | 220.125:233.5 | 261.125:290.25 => 0.1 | 3.13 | 3.2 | 3.33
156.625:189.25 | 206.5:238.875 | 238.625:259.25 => 0.3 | 3.17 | 3.23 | 3.3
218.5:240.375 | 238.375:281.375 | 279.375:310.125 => -1.1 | 3.23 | 3.33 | 3.27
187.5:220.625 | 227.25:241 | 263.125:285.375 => -0.2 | 3.16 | 3.29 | 3.33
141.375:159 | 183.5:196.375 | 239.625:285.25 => 0.6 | 3.08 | 3.03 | 3.33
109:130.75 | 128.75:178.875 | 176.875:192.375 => -2.5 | 2.89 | 3.15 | 3.09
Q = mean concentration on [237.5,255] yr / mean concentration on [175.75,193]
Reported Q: 1.06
